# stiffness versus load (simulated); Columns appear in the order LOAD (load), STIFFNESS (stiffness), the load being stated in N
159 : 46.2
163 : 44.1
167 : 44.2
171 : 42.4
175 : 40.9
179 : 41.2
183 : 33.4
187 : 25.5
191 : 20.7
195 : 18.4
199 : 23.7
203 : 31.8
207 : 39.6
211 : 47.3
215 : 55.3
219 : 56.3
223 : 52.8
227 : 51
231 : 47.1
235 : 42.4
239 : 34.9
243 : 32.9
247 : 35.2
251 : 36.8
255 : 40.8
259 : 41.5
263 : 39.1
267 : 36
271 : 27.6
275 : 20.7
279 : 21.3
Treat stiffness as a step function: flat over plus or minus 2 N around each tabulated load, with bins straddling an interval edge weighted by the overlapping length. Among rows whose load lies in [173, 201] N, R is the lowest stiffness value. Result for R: 18.4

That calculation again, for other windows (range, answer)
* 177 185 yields 33.4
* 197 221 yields 23.7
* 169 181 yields 40.9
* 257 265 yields 39.1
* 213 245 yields 32.9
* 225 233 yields 47.1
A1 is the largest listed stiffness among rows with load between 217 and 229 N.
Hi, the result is 56.3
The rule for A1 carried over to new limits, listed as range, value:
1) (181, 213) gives 47.3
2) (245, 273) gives 41.5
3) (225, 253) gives 51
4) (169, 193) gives 42.4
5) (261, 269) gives 39.1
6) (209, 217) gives 55.3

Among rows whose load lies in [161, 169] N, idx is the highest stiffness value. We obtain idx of 44.2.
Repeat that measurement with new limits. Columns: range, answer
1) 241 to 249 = 35.2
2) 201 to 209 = 39.6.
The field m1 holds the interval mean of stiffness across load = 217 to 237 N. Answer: 49.9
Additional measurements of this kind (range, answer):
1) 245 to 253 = 36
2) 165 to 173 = 43.3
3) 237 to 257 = 36.1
